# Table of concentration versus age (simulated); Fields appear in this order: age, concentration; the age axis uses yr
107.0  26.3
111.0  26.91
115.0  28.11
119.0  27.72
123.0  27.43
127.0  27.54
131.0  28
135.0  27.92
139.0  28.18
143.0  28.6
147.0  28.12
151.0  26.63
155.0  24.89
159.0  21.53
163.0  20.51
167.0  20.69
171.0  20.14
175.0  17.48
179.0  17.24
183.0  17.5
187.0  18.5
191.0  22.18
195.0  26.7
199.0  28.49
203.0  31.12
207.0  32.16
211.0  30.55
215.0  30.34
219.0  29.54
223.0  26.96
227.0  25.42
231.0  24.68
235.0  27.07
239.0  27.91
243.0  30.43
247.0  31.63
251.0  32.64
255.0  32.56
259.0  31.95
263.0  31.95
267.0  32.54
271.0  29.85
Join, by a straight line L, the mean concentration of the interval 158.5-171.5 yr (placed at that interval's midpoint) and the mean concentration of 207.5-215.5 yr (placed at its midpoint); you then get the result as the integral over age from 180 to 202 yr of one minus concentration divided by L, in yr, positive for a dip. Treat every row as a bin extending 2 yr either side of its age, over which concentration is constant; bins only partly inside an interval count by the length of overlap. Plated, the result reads 3.1 yr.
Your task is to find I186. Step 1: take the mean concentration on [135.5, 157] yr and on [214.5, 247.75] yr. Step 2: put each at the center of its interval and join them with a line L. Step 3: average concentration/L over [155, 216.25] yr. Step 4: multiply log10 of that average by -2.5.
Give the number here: 0.17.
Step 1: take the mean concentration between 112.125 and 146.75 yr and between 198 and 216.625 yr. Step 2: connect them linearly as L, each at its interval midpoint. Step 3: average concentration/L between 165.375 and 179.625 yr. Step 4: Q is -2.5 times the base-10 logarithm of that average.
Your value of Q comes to 0.47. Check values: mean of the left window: 27.9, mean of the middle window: 19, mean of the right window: 30.6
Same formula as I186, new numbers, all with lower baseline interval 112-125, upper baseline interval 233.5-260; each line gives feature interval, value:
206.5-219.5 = -0.03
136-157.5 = 0.04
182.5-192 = 0.45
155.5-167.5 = 0.32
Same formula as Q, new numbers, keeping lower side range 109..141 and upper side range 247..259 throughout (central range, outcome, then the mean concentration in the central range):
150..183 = 0.37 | 20.8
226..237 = 0.22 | 25.8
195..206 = 0.04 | 29.5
